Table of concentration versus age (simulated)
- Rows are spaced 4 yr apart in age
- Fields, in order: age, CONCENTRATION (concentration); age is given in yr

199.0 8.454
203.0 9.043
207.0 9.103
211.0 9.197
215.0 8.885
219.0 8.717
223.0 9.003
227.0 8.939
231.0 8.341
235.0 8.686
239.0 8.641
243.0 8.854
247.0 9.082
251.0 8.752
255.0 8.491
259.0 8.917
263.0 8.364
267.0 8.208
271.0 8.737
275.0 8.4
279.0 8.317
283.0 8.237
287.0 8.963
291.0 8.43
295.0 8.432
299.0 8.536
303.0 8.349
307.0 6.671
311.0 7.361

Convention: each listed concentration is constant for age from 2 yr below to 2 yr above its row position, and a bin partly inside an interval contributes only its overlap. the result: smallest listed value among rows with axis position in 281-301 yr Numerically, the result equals 8.237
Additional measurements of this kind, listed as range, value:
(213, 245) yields 8.341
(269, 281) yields 8.317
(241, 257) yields 8.491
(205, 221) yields 8.717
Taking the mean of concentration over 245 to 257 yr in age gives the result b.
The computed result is 8.78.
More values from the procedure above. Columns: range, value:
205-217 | 9.06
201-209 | 9.07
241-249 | 8.97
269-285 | 8.42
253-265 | 8.59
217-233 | 8.75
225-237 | 8.66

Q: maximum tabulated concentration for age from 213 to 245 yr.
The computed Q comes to 9.003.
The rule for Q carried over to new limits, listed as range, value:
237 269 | 9.082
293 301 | 8.536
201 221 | 9.197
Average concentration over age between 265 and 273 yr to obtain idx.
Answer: 8.47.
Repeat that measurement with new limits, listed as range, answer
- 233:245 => 8.73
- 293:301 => 8.48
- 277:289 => 8.51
